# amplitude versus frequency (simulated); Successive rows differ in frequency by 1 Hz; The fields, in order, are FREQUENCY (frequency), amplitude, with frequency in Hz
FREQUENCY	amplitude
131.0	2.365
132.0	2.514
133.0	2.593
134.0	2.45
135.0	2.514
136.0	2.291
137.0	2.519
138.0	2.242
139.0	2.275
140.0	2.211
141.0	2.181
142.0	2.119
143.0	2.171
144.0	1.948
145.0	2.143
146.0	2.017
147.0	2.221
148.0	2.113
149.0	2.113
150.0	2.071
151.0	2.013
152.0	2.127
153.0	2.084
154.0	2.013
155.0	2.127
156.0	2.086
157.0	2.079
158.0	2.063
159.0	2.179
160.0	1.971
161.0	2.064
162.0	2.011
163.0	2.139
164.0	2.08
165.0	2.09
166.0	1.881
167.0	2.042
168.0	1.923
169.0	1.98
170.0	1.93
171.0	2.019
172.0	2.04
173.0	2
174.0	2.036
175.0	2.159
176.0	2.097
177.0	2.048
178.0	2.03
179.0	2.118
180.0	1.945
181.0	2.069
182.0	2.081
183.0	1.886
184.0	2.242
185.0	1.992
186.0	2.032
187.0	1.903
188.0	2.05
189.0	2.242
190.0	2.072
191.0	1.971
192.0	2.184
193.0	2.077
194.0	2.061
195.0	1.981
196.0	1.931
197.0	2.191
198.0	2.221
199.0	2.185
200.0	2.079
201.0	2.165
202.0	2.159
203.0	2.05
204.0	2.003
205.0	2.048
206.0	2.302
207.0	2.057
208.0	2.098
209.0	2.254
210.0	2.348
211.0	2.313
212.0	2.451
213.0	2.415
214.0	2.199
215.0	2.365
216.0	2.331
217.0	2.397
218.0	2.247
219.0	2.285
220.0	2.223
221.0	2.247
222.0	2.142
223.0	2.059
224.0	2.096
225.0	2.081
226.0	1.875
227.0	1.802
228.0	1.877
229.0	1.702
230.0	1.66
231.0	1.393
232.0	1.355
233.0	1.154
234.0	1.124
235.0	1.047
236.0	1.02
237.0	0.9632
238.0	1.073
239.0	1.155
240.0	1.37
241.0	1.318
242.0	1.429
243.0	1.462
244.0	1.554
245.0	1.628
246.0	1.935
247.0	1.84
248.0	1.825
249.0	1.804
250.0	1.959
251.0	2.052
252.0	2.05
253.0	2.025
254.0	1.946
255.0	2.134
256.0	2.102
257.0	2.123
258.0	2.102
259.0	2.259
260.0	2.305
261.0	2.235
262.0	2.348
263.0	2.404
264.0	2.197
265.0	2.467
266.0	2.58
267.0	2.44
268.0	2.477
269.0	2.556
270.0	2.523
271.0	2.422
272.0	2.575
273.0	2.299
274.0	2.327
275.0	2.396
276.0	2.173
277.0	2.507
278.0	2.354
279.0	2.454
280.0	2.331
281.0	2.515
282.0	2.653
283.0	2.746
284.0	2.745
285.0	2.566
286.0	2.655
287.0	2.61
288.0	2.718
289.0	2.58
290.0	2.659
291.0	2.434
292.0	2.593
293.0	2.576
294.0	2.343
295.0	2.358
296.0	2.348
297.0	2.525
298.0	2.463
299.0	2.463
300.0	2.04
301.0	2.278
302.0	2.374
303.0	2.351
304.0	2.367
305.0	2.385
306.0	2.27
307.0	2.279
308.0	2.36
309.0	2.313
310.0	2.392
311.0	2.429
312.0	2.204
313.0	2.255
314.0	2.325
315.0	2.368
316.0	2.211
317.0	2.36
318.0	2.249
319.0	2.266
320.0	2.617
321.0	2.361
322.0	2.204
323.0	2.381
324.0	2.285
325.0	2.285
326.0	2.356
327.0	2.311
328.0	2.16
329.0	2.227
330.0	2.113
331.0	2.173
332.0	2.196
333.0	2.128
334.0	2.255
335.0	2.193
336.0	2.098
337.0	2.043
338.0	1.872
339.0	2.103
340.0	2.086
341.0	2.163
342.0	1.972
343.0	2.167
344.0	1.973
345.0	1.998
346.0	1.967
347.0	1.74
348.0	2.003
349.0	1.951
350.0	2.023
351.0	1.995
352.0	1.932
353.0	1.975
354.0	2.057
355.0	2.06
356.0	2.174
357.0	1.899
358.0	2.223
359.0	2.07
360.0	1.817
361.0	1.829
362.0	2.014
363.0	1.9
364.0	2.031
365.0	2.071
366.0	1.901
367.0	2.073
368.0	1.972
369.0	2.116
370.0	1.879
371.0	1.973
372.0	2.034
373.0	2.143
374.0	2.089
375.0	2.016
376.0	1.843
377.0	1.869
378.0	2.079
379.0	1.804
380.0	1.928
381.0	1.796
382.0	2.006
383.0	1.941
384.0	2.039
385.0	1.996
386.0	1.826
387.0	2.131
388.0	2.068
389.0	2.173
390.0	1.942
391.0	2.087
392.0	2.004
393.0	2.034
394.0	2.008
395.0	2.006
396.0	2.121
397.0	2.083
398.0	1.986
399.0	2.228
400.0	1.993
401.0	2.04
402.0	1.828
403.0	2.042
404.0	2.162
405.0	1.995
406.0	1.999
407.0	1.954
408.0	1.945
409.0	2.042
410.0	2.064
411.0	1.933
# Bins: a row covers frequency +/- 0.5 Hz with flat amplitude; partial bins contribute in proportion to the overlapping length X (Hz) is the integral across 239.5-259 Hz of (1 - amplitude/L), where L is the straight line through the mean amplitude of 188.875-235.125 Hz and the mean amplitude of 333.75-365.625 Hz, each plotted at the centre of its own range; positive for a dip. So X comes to 1.9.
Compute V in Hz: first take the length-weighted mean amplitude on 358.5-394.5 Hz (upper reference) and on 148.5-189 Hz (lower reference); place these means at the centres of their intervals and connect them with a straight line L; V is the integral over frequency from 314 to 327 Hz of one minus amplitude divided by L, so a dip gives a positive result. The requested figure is -2.1 Hz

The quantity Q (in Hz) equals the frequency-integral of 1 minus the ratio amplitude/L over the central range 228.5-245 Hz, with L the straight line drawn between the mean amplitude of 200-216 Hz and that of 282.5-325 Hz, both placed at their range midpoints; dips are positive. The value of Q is 7.0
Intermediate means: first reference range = 2.21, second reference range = 2.41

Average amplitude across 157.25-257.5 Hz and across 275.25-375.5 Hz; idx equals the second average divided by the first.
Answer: 1.14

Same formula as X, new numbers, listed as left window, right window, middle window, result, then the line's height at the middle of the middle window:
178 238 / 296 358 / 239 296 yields -3.92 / 2.09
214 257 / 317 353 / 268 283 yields -4.11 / 1.92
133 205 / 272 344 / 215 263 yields 8.59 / 2.22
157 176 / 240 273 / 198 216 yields -1.31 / 2.06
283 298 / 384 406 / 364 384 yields 1.51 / 2.14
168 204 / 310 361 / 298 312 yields -1.34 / 2.13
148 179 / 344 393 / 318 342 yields -2.48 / 2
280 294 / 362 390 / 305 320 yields 0.65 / 2.42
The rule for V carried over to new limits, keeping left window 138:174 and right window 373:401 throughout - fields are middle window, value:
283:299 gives -4.0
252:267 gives -1.4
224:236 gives 2.9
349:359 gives -0.1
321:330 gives -1.1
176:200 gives 0.0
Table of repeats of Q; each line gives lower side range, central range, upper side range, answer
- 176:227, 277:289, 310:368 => -2.51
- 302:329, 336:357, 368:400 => 1.60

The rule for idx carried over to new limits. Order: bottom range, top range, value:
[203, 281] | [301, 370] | 1.06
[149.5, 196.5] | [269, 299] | 1.22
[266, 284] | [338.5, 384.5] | 0.81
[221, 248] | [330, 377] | 1.30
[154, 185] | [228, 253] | 0.74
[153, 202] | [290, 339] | 1.12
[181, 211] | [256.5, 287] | 1.15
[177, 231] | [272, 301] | 1.18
